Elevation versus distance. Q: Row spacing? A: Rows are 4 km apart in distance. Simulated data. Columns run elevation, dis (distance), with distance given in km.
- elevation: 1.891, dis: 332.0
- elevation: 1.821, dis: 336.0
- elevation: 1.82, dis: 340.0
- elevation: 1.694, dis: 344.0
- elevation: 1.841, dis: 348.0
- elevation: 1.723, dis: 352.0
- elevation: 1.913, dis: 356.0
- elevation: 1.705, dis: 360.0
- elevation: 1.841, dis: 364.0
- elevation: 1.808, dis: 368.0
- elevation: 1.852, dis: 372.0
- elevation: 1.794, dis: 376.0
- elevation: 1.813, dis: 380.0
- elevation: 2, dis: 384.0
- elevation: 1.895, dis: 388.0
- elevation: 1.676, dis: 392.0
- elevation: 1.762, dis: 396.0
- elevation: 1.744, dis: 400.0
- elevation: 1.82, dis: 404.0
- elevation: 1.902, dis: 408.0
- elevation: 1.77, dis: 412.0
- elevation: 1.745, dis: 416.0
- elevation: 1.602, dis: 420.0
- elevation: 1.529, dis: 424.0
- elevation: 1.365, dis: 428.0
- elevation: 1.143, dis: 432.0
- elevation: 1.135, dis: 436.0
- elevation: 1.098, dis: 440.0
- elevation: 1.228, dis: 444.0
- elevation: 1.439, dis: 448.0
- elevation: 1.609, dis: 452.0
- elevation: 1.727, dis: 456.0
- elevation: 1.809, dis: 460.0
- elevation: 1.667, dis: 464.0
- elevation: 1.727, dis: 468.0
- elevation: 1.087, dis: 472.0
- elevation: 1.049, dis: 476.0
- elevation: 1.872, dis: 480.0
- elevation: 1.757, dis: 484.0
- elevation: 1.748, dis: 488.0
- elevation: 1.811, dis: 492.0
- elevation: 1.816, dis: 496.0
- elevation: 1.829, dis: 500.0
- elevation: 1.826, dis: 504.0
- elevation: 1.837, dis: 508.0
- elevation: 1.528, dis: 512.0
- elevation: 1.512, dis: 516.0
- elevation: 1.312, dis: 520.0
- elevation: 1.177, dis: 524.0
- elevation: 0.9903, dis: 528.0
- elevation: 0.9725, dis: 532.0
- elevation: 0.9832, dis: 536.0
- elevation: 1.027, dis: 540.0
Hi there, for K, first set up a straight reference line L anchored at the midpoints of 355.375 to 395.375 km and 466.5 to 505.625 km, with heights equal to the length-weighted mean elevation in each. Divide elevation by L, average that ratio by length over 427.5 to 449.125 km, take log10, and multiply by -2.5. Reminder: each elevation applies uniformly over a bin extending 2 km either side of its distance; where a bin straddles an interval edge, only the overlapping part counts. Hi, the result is 0.38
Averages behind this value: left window 1.82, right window 1.65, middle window 1.22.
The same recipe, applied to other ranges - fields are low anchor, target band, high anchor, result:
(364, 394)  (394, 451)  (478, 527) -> 0.167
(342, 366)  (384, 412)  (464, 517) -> -0.043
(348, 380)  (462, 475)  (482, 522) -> 0.181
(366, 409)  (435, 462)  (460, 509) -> 0.192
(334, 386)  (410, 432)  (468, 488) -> 0.064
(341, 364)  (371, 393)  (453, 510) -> -0.051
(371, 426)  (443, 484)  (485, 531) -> 0.078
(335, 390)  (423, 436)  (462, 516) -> 0.313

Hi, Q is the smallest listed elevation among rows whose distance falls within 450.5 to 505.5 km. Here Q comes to 1.049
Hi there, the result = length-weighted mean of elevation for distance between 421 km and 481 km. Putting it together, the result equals 1.43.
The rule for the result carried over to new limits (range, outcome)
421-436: 1.33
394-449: 1.52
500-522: 1.62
